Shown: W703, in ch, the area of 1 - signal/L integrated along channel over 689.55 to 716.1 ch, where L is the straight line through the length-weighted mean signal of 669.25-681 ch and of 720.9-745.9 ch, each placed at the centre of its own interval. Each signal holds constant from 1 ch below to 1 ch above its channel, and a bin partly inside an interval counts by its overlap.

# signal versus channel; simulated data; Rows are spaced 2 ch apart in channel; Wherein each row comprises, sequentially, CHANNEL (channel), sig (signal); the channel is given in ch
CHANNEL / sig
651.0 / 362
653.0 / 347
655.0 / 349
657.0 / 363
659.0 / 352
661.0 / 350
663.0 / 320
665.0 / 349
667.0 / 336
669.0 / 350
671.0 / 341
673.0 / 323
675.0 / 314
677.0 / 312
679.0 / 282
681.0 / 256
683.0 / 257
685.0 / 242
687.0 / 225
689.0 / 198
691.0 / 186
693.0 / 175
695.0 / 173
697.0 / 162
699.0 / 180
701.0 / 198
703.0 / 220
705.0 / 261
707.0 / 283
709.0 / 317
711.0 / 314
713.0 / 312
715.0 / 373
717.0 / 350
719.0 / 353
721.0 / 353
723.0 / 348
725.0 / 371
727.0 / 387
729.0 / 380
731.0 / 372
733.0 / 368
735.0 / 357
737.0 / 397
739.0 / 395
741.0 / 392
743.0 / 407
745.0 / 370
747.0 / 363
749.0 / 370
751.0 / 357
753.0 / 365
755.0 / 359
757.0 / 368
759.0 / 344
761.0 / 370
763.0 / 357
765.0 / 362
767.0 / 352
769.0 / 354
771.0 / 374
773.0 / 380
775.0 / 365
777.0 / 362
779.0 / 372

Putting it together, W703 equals 7.9 ch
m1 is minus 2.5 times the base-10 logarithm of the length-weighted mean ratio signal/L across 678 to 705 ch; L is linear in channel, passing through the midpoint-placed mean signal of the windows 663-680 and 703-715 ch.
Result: 0.41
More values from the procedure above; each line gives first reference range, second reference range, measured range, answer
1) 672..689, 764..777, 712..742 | -0.15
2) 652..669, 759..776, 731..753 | -0.05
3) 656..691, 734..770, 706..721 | 0.02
